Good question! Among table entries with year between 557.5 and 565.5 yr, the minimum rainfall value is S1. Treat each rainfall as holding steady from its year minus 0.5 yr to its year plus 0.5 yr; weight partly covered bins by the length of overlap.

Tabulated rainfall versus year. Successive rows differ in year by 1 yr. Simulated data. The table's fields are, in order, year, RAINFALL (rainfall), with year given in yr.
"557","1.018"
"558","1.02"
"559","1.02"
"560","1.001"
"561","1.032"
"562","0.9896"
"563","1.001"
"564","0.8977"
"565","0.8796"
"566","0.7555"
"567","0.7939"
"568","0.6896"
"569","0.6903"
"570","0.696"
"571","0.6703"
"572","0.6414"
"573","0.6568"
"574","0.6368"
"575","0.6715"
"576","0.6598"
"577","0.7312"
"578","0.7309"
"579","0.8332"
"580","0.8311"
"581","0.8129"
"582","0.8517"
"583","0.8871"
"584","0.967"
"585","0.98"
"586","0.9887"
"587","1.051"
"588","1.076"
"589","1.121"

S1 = 0.8796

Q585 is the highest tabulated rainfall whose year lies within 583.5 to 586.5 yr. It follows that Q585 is 0.9887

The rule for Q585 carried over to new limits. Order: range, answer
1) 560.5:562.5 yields 1.032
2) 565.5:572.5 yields 0.7939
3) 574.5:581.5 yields 0.8332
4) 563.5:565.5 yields 0.8977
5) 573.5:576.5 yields 0.6715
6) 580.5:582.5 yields 0.8517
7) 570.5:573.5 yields 0.6703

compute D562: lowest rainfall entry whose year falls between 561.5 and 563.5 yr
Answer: 0.9896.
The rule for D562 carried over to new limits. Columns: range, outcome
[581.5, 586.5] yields 0.8517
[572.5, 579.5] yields 0.6368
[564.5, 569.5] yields 0.6896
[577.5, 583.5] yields 0.7309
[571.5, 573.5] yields 0.6414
